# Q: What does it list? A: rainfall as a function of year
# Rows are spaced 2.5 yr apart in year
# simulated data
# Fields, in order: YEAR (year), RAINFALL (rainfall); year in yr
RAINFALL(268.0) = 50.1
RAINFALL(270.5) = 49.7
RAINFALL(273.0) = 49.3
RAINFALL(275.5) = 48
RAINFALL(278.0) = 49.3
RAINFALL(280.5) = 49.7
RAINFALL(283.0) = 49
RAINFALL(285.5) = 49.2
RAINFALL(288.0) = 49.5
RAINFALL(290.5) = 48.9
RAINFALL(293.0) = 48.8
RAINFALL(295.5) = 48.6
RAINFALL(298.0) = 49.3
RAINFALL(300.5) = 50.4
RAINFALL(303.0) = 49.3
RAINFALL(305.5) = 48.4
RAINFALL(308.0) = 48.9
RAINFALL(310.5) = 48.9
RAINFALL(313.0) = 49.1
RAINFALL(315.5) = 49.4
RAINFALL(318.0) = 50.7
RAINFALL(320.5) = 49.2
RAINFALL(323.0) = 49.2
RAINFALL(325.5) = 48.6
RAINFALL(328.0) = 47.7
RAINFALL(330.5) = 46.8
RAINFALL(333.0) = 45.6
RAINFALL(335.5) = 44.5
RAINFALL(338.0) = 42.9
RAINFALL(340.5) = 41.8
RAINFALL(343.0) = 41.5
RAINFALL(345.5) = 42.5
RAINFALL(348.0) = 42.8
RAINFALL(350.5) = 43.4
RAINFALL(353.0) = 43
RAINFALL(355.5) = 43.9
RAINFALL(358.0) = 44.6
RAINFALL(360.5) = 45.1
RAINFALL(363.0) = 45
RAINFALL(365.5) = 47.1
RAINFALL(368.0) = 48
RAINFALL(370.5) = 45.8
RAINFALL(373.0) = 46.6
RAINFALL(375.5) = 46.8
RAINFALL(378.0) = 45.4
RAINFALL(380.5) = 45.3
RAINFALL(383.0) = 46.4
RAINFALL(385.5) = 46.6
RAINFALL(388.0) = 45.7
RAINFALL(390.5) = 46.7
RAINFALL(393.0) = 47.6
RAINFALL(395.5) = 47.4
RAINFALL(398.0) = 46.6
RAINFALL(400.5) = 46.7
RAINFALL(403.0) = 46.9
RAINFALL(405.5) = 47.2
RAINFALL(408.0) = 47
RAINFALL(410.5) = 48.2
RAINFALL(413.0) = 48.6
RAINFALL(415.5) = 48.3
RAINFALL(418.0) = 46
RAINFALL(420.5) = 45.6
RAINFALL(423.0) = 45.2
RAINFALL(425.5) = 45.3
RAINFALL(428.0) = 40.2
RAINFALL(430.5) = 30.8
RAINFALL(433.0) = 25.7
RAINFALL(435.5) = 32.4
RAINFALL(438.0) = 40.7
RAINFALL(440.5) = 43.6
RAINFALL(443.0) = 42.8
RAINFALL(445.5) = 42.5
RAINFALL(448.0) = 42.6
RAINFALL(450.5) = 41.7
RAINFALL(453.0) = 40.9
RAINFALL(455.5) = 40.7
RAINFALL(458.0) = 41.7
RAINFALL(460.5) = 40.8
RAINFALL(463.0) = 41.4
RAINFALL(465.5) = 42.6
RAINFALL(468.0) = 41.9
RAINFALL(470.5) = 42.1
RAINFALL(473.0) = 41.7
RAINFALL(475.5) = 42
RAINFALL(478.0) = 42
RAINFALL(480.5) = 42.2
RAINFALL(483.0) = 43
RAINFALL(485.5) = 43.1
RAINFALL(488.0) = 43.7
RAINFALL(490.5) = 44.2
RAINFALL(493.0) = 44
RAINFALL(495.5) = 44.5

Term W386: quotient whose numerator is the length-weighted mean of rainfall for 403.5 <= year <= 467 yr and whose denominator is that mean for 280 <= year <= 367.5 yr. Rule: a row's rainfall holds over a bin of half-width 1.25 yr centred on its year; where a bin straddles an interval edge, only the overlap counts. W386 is 0.9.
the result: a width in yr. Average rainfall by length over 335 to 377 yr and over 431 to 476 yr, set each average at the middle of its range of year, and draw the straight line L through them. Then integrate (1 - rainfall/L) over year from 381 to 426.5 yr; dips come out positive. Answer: -4.7 yr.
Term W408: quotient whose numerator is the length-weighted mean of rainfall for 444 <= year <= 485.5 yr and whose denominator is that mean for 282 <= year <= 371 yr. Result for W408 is 0.9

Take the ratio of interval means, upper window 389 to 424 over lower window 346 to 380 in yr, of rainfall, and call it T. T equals 1.0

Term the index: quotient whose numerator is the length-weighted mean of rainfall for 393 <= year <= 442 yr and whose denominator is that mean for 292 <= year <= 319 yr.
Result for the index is 0.9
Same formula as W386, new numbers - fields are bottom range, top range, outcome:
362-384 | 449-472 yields 0.90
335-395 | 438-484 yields 0.93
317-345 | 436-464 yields 0.90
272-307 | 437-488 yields 0.86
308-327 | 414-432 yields 0.87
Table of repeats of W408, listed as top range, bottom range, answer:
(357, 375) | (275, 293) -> 0.94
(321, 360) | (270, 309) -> 0.91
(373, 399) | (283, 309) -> 0.95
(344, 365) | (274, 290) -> 0.89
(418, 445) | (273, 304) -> 0.81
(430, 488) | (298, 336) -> 0.84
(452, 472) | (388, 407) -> 0.88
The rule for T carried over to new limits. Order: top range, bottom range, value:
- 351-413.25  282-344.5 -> 0.97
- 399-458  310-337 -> 0.89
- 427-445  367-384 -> 0.79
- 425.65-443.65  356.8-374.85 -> 0.80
